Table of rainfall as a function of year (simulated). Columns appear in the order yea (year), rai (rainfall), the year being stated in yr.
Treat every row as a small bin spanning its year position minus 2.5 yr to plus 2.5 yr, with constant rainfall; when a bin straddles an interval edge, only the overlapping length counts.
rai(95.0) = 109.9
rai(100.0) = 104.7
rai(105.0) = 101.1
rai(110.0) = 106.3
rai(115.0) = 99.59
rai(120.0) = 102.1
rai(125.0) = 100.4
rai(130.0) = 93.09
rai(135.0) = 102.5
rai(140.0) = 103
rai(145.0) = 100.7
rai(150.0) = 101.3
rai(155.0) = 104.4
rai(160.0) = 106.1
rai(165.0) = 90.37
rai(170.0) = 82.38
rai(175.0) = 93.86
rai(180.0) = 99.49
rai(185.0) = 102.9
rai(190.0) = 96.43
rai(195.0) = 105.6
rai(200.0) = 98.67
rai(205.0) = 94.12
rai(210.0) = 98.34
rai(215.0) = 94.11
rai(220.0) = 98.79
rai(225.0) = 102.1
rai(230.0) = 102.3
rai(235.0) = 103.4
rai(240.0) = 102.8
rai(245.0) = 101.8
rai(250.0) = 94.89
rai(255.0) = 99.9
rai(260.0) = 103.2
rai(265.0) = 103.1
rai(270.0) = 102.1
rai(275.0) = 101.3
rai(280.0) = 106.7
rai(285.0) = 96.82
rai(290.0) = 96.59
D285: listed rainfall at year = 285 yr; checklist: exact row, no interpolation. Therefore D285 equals 96.82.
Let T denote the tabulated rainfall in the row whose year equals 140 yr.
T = 103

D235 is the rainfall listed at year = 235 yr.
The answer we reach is 103.4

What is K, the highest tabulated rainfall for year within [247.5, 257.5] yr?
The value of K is 99.9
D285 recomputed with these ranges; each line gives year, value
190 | 96.43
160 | 106.1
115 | 99.59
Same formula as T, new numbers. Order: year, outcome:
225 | 102.1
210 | 98.34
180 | 99.49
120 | 102.1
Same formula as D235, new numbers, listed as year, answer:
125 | 100.4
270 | 102.1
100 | 104.7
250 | 94.89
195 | 105.6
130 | 93.09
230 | 102.3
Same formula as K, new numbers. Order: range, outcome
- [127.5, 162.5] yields 106.1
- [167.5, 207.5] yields 105.6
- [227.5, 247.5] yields 103.4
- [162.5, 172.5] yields 90.37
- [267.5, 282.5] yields 106.7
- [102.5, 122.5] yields 106.3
